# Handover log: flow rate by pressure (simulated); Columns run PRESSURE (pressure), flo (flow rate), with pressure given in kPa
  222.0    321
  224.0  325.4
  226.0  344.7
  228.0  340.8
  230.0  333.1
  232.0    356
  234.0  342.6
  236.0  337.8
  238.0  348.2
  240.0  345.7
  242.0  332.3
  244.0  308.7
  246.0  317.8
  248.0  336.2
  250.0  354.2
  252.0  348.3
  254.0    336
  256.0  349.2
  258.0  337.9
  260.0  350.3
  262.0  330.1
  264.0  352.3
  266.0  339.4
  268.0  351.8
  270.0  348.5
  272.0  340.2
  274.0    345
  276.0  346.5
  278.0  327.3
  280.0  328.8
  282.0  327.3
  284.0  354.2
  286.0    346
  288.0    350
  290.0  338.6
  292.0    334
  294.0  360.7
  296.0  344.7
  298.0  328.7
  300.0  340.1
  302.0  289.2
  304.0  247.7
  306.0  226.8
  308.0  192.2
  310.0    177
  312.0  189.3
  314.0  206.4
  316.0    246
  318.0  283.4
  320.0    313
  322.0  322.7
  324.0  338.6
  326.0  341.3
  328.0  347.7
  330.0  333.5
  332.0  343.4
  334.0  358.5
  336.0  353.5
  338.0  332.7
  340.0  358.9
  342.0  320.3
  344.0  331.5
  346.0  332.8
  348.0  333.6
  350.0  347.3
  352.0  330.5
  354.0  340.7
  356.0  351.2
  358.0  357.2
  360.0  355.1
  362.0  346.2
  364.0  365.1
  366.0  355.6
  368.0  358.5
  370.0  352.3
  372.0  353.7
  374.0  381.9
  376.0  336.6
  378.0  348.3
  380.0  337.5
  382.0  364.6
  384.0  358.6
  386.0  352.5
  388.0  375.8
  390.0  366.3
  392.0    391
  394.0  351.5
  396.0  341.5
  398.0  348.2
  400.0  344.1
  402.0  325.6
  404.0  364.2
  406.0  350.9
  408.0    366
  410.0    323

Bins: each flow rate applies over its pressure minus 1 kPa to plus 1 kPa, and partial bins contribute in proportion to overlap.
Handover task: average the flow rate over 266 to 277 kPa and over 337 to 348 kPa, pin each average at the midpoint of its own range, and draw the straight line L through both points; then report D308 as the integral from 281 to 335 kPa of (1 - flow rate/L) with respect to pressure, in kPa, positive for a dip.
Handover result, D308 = 5.9 kPa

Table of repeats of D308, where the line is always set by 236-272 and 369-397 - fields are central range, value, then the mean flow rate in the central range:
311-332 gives 3.3 kPa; 295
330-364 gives 0.9 kPa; 344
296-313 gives 4.5 kPa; 255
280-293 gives 0.2 kPa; 341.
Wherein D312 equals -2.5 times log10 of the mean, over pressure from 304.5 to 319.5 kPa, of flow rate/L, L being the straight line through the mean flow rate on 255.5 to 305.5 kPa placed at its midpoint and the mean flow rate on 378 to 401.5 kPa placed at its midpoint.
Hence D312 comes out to 0.47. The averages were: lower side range 335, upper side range 356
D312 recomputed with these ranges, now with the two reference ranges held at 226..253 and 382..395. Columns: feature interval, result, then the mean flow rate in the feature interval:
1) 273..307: 0.072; 326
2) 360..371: 0.019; 356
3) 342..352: 0.076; 334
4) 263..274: -0.007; 346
